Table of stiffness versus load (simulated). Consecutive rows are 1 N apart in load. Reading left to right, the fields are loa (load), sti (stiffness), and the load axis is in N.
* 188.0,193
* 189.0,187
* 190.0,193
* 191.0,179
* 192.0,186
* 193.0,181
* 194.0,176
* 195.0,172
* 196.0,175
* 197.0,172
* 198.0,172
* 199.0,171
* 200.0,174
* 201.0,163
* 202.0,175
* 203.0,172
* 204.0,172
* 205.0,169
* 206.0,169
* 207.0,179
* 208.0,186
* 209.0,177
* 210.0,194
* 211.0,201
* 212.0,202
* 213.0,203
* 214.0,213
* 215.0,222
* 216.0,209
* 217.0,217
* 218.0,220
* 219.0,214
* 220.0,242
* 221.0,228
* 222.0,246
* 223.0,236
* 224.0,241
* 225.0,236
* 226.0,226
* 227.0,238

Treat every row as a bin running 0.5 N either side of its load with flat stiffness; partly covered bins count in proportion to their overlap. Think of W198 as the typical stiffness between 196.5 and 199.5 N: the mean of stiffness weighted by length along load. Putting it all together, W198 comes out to 172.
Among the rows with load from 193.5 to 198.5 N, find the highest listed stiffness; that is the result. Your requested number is 176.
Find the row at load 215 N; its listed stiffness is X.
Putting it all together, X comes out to 222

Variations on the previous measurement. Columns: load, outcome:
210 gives 194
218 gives 220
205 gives 169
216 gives 209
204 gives 172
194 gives 176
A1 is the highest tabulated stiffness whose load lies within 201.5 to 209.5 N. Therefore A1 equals 186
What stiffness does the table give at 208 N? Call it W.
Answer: 186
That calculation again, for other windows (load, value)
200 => 174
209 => 177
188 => 193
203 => 172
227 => 238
